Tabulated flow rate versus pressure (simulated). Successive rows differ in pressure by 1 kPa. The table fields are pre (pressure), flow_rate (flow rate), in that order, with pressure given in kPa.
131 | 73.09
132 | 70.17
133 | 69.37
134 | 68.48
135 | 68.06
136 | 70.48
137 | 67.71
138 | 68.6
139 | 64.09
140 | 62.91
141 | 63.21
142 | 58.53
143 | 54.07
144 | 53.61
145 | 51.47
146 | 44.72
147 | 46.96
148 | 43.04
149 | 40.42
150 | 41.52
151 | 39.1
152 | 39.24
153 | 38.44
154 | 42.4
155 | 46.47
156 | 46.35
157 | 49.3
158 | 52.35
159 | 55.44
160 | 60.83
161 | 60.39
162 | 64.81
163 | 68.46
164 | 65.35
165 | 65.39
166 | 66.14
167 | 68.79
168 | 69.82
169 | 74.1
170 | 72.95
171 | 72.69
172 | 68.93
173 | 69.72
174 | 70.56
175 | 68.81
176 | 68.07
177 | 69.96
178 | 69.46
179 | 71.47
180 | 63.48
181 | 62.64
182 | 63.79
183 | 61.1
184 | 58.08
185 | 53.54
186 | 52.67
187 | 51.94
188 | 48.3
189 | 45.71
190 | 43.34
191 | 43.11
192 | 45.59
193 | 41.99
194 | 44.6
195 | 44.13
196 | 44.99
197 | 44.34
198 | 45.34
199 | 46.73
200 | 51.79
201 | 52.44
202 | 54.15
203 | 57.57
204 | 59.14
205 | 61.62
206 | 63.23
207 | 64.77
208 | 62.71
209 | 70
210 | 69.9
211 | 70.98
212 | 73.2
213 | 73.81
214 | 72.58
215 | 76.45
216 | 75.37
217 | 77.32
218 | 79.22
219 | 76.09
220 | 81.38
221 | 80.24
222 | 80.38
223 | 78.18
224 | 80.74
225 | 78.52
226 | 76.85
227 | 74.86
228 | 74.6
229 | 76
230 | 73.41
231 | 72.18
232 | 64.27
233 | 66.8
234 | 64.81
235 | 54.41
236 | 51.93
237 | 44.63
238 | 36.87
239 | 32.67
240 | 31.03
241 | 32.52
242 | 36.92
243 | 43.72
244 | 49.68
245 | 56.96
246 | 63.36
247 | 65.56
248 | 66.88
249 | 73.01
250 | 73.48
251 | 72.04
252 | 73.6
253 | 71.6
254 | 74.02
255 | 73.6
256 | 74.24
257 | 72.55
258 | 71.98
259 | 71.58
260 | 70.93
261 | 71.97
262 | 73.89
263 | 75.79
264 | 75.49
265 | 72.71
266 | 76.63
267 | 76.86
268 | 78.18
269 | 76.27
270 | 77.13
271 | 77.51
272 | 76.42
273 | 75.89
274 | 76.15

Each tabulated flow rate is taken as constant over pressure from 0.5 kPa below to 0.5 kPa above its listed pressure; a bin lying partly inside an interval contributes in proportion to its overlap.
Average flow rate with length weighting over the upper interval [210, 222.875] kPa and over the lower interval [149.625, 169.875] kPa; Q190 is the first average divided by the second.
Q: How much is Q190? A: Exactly 1.36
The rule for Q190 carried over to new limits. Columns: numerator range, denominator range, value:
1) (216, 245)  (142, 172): 1.15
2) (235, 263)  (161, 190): 0.95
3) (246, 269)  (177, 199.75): 1.39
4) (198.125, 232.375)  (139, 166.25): 1.32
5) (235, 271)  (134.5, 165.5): 1.17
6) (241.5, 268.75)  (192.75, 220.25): 1.11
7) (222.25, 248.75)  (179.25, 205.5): 1.16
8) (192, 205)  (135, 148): 0.84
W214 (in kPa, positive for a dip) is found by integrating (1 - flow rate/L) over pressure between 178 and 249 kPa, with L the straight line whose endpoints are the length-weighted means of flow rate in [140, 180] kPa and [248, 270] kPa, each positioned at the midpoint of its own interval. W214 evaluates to 6.8 kPa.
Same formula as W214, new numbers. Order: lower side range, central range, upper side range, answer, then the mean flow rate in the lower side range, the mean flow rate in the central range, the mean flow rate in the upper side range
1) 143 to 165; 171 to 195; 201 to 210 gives -0.72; 50.5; 58.1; 61.6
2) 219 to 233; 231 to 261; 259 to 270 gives 6.00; 75.9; 60.3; 74.8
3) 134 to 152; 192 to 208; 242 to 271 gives 2.75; 55.1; 51.9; 70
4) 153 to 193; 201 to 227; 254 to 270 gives -1.91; 59.8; 71.5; 74.3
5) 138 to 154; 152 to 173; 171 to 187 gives -0.95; 49.8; 60.2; 64.7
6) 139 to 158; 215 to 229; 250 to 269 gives -2.71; 48.4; 77.9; 73.8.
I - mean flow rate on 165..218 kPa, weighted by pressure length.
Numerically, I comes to 61.2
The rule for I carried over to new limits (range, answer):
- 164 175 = 69.7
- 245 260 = 70.8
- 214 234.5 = 75.3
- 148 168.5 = 53.8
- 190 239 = 63.1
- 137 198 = 56.4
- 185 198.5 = 46.1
